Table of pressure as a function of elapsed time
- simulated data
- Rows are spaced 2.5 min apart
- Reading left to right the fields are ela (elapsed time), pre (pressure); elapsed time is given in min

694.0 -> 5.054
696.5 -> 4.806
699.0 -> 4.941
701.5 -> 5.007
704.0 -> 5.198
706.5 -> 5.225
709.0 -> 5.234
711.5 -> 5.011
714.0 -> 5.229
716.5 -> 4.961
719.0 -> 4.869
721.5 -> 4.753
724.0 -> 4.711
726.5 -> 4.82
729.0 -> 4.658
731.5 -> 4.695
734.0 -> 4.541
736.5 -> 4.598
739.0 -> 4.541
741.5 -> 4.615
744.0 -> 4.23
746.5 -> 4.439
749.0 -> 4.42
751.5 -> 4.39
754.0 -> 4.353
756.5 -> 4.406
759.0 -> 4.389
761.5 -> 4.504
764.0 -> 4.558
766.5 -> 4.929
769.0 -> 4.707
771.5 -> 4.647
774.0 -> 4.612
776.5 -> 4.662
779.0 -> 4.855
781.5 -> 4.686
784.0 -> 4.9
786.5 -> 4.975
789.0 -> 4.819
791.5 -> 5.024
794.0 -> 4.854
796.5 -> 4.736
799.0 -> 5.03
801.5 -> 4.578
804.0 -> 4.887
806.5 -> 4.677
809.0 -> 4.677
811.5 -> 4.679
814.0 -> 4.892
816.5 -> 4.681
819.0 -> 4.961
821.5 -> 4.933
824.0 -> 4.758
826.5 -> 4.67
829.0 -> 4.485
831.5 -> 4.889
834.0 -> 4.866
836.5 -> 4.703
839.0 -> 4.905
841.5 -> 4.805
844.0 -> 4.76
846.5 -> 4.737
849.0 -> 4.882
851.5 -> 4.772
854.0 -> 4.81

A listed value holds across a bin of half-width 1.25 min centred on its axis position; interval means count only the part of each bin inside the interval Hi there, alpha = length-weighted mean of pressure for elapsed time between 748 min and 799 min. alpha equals 4.68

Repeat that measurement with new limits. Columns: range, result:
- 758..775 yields 4.62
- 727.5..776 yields 4.54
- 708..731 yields 4.91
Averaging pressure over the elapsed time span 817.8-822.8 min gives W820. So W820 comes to 4.94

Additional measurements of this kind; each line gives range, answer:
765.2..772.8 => 4.76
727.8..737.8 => 4.62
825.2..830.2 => 4.58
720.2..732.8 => 4.73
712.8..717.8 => 5.09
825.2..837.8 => 4.72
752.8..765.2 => 4.44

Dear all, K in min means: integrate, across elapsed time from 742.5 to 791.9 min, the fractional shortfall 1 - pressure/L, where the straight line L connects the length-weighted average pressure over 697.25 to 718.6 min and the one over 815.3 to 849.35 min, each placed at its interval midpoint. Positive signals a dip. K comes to 3.2 min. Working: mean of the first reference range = 5.08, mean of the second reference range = 4.79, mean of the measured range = 4.62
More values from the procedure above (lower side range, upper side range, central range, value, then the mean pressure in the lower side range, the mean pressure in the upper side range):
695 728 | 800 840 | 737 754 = 1.6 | 4.98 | 4.77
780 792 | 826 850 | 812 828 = 0.0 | 4.87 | 4.77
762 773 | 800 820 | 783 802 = -0.6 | 4.69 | 4.75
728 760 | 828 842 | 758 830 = -1.7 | 4.48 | 4.78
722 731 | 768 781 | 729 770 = 1.7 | 4.73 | 4.7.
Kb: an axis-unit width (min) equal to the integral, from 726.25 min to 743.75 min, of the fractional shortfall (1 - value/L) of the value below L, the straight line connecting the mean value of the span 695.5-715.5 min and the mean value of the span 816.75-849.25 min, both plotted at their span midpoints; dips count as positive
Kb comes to 1.4 min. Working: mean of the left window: 5.08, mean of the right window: 4.79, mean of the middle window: 4.6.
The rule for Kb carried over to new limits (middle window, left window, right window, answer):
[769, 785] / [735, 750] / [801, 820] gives -0.4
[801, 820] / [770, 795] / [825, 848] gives 0.1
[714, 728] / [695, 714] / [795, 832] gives 0.5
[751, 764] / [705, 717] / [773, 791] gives 1.3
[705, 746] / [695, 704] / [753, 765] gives -0.5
